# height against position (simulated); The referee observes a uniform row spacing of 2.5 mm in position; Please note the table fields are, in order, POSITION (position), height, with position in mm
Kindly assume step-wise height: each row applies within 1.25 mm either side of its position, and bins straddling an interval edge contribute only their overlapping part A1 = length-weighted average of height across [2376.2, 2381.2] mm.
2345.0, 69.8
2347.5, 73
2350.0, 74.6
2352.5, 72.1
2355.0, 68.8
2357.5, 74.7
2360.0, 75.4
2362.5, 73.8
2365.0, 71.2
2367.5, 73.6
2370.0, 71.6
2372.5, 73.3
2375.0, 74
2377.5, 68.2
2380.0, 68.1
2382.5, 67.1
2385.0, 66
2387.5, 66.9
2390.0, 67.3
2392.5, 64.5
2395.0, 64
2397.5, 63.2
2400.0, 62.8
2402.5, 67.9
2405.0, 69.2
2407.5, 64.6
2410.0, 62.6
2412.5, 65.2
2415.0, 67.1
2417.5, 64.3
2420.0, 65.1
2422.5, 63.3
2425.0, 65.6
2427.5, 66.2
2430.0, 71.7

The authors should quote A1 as 68.2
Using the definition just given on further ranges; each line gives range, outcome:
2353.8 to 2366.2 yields 72.8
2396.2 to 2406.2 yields 65.7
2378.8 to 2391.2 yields 67.1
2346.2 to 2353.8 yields 73.2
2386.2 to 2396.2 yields 65.7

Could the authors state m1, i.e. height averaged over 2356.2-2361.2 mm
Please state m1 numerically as 75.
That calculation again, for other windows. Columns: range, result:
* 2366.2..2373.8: 72.8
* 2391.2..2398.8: 63.9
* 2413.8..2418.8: 65.7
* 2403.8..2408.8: 66.8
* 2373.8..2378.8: 71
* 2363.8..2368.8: 72.4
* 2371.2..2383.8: 70.1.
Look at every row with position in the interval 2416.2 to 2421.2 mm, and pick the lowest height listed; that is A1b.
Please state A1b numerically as 64.3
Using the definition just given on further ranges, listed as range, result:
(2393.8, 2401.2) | 62.8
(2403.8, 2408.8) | 64.6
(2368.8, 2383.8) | 67.1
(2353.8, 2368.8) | 68.8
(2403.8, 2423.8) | 62.6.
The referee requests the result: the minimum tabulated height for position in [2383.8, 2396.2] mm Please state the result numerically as 64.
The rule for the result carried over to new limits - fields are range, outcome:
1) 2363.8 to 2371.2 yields 71.2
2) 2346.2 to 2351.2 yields 73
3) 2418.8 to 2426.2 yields 63.3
